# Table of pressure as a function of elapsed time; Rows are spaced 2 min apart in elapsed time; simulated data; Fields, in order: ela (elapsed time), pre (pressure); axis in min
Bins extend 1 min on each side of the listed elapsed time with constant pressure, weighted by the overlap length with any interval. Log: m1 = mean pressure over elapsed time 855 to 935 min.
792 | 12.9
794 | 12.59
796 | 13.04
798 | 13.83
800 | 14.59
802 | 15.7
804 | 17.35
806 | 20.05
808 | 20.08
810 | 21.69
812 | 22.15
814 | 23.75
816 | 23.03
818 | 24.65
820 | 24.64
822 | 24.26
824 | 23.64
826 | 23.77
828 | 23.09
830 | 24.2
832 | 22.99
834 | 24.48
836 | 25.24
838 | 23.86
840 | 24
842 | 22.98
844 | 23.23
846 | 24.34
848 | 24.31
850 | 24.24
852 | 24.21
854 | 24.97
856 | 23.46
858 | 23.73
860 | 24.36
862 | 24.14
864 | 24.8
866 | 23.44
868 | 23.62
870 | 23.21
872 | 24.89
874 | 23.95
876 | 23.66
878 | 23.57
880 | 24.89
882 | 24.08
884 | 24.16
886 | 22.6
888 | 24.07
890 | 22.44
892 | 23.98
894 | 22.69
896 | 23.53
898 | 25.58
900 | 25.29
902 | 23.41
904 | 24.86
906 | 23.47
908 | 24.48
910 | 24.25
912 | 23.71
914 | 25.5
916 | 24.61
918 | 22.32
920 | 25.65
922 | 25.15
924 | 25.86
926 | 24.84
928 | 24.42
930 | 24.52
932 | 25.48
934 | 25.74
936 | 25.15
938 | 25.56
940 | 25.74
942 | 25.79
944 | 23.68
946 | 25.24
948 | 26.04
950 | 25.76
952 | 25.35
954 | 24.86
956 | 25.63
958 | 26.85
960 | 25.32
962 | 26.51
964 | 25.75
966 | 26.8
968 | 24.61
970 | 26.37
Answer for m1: 24.2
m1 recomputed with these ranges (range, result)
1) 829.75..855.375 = 24.1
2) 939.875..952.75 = 25.3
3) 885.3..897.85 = 23.4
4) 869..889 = 23.9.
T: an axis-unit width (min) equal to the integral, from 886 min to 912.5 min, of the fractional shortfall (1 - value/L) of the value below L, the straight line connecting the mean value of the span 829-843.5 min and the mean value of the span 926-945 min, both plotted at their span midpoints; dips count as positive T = 0.8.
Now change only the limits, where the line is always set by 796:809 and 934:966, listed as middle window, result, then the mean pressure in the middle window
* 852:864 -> -2.5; 24.2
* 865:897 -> -3.4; 23.7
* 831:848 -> -4.5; 23.9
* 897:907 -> -0.8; 24.5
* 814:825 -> -4.0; 24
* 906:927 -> -0.9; 24.6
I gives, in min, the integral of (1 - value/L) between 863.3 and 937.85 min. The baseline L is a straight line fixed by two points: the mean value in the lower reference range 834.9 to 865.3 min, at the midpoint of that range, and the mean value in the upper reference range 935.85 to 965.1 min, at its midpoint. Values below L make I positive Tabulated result 1.7 min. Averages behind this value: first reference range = 24.1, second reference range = 25.6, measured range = 24.3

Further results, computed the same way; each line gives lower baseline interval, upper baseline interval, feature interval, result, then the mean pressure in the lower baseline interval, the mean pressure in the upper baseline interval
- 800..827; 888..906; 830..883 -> -2.8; 21.6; 24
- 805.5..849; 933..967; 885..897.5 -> 0.6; 23.4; 25.6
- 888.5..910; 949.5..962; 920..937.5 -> -0.2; 24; 25.7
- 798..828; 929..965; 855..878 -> -1.0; 21.2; 25.5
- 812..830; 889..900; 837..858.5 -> -0.1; 23.8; 23.8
